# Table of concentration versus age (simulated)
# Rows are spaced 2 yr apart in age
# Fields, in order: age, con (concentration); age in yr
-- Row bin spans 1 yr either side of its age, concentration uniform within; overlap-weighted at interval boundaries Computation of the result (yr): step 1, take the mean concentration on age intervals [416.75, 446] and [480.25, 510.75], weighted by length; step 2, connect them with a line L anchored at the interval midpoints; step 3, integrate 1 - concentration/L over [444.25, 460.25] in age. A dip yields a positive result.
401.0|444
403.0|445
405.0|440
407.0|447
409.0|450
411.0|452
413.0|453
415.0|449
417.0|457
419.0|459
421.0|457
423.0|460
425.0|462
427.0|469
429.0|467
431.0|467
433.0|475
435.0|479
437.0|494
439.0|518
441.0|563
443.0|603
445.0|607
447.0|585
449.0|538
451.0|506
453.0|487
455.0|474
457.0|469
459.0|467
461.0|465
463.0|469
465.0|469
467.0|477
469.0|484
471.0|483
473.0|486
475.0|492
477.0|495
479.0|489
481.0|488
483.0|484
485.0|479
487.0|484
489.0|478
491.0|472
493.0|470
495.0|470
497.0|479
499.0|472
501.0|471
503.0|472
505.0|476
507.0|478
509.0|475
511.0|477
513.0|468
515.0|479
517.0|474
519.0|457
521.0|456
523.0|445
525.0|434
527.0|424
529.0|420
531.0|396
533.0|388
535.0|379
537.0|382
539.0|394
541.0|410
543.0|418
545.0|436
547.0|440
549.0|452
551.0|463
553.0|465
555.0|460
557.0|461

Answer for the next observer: -0.8 yr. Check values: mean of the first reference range 497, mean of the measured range 514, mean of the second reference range 476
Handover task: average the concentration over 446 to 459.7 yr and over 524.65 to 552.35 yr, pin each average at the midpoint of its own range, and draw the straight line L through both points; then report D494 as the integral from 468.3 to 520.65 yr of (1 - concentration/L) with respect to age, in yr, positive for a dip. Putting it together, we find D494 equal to -1.8 yr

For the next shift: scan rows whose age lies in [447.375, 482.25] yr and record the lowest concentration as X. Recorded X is 465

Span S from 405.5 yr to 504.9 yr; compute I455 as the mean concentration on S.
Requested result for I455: 484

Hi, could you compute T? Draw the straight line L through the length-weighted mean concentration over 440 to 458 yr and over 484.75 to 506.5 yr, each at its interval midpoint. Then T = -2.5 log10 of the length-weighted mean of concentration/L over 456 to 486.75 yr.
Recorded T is 0.059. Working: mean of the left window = 537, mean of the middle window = 480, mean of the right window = 475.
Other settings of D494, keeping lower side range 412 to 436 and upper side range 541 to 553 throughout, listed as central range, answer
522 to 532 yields 0.5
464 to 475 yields -0.6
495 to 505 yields -0.5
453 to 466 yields -0.4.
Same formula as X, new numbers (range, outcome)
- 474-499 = 470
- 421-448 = 457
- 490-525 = 434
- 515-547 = 379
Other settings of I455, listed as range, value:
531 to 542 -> 391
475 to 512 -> 479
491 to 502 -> 472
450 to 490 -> 481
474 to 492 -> 485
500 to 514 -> 474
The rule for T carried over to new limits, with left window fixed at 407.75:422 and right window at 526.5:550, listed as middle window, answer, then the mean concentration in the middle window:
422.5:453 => -0.15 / 513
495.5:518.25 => -0.13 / 474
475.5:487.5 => -0.13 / 487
